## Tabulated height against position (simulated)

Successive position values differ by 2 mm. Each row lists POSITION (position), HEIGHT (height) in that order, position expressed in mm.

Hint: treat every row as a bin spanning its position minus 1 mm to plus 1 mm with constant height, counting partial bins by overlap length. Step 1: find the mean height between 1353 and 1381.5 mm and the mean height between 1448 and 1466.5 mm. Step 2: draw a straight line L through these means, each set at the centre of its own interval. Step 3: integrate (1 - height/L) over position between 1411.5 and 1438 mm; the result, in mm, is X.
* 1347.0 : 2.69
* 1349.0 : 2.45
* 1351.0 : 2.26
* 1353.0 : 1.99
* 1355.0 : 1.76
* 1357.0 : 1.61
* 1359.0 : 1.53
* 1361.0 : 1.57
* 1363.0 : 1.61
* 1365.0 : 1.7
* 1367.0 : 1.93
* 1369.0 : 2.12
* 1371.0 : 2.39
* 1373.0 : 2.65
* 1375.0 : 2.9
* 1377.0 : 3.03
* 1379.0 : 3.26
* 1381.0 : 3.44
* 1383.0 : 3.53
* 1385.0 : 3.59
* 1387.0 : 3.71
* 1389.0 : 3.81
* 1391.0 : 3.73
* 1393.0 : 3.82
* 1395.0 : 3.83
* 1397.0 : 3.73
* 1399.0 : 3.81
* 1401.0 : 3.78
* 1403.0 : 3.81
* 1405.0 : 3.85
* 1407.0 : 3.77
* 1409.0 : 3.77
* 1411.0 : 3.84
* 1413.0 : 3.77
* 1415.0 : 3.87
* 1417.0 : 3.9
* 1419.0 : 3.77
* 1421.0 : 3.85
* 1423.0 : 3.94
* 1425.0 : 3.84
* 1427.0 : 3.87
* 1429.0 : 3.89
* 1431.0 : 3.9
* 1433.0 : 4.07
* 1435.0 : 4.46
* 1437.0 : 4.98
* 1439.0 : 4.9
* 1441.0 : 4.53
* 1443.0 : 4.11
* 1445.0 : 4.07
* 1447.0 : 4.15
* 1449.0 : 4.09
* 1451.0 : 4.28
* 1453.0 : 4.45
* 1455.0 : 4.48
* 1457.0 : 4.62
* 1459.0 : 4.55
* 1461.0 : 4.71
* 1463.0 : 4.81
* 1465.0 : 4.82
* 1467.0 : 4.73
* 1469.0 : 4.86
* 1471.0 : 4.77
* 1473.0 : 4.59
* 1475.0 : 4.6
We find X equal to -2.2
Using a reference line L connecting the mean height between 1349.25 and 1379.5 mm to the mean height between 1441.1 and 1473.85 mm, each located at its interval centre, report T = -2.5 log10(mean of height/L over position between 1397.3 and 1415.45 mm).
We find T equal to -0.19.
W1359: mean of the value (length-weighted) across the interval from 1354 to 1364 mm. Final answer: 1.62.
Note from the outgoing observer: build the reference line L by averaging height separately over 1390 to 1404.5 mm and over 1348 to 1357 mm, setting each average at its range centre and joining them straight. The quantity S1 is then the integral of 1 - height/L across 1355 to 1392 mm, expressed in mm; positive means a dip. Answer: 3.71 mm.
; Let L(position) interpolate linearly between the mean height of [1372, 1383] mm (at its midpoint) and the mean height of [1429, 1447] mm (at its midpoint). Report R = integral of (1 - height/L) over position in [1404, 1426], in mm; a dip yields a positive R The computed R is 0.2 mm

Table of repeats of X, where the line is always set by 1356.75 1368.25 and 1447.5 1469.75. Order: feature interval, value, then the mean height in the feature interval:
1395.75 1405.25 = -3.3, 3.79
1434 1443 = -1.6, 4.65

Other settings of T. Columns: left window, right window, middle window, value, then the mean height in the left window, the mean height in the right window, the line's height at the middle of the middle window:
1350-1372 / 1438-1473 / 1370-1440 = -0.220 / 1.86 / 4.53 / 3.1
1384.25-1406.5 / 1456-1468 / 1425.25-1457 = 0.033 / 3.77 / 4.71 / 4.41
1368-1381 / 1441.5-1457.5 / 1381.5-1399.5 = -0.198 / 2.78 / 4.28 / 3.1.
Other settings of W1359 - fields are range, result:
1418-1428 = 3.85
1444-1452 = 4.15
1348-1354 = 2.23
